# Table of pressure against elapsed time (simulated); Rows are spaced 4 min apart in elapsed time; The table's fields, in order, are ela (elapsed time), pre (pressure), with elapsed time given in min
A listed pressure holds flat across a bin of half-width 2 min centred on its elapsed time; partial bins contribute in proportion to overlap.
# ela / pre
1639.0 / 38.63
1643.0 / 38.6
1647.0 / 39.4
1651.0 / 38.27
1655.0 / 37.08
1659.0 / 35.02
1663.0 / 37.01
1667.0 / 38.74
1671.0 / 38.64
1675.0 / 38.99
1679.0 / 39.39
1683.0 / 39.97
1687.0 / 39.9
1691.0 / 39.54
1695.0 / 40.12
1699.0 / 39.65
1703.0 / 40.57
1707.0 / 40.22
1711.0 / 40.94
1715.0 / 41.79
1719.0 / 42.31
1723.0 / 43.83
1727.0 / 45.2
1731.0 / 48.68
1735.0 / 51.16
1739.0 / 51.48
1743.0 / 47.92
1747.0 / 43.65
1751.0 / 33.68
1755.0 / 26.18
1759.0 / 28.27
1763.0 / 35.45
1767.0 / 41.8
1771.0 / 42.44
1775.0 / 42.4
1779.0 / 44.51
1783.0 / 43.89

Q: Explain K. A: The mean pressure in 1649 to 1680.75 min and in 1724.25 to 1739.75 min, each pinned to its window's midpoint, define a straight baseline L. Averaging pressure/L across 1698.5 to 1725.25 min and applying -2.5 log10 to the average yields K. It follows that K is 0.10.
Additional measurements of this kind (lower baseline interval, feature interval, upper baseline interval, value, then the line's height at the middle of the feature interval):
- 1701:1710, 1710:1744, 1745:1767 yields -0.22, 37.8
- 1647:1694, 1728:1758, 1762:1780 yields -0.06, 40.6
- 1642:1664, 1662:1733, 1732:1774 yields -0.06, 38.8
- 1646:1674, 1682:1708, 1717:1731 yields 0.04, 41.4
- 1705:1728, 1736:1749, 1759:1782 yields -0.16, 41.3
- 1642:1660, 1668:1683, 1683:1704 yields 0.00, 39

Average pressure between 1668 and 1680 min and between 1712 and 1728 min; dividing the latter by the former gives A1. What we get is 1.1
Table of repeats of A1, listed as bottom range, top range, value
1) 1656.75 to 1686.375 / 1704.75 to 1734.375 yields 1.14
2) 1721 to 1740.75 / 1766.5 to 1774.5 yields 0.88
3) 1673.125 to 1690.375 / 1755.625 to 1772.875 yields 0.91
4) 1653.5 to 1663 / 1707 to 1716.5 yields 1.14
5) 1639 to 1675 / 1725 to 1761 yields 1.10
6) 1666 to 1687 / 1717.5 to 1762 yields 1.07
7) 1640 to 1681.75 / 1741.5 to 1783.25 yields 1.02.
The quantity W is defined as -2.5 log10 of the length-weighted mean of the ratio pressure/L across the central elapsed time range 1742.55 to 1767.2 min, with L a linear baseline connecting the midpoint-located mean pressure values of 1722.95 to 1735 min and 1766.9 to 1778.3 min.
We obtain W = 0.240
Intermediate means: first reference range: 47.1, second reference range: 42.5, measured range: 35.6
